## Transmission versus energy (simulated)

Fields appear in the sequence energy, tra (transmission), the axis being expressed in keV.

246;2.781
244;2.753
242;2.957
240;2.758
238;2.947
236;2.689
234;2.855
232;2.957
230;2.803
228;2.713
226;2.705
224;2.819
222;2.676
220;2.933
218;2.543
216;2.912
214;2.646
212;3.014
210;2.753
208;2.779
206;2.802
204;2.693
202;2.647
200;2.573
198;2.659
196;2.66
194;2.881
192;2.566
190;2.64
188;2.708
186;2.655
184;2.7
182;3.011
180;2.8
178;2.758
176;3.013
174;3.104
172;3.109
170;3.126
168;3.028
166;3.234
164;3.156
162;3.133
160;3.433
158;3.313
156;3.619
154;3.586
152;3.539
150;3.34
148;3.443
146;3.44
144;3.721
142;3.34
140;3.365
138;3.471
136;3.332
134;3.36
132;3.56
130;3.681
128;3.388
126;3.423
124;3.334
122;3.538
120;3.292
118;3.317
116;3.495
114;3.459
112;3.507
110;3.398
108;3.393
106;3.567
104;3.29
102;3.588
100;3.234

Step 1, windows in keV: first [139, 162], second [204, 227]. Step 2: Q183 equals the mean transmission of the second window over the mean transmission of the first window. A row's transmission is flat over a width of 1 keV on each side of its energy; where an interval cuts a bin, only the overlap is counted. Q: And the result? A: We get 0.80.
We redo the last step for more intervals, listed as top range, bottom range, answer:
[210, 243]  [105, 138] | 0.82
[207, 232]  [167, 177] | 0.90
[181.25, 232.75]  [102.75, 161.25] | 0.80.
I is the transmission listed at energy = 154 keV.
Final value 3.586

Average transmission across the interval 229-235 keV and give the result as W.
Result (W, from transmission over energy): 2.87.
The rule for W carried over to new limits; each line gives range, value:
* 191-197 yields 2.7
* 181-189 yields 2.77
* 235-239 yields 2.82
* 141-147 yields 3.5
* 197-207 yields 2.67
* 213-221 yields 2.76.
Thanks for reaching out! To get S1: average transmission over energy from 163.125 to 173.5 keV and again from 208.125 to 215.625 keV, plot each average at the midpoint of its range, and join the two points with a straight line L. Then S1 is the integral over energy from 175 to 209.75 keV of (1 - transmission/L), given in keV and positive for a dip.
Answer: 2.5 keV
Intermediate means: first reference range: 3.13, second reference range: 2.81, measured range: 2.74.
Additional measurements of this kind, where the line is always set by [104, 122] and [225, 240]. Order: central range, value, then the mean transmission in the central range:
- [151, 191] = 0.6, 3.08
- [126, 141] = -0.6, 3.45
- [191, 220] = 2.1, 2.73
